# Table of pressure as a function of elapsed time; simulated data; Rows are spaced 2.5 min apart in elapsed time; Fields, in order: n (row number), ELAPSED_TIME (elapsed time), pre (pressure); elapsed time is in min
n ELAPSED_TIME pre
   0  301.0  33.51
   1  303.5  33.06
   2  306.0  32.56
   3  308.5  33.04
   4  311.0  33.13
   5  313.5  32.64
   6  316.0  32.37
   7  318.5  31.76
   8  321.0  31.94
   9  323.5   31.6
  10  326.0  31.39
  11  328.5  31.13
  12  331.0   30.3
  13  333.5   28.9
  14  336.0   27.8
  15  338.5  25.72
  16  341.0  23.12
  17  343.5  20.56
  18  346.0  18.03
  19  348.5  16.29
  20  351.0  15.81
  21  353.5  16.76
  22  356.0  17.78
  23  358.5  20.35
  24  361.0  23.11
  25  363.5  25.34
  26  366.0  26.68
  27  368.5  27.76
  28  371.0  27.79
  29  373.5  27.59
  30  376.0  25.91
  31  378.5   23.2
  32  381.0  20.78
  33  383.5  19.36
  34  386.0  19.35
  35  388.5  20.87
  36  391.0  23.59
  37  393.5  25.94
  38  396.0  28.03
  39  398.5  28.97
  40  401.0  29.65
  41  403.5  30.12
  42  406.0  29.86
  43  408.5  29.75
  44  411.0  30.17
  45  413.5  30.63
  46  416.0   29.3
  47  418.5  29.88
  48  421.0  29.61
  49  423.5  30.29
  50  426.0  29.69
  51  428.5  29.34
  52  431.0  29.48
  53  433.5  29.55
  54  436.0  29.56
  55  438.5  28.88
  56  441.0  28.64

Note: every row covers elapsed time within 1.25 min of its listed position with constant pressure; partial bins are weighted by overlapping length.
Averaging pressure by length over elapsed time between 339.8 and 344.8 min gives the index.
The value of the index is 21.8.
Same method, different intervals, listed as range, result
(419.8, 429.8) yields 29.7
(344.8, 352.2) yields 16.7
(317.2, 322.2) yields 31.9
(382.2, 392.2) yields 20.8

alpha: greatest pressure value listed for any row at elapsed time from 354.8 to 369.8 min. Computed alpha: 27.76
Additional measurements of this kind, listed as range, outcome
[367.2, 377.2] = 27.79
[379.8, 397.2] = 28.03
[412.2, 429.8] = 30.63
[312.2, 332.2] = 32.64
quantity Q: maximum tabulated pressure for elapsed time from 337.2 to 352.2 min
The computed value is 25.72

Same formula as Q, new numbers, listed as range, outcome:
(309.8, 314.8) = 33.13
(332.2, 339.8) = 28.9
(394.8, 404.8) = 30.12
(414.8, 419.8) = 29.88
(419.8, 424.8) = 30.29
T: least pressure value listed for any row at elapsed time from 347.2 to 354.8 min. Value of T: 15.81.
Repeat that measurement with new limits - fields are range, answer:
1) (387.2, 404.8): 20.87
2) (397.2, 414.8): 28.97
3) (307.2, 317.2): 32.37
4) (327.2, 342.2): 23.12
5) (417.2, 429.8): 29.34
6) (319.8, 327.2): 31.39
